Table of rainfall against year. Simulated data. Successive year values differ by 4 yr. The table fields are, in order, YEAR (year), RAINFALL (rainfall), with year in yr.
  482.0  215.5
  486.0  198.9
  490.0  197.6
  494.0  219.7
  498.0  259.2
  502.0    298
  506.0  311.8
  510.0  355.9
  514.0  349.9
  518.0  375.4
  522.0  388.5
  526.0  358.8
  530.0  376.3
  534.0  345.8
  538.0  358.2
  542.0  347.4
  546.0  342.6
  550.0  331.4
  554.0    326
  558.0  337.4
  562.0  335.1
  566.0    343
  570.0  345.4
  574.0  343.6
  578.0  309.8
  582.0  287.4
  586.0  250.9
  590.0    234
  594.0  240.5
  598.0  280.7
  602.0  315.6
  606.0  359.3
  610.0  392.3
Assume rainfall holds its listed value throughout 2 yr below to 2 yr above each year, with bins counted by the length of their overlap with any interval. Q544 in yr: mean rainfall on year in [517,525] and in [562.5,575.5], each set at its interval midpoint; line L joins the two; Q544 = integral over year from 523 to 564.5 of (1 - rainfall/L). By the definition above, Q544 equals 1.8 yr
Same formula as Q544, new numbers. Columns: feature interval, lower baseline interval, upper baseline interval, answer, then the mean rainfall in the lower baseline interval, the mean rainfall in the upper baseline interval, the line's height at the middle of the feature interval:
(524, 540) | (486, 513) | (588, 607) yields -5.0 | 271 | 282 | 275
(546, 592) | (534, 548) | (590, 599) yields -2.4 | 349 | 252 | 298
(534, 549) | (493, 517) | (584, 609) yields -2.5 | 306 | 285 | 297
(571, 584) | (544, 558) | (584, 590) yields -2.3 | 334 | 245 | 269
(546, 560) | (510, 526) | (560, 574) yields 0.6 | 368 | 342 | 349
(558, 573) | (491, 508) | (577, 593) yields -4.2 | 268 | 266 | 267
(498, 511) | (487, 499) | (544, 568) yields -3.6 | 220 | 336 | 242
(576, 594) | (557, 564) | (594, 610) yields 3.2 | 336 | 318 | 325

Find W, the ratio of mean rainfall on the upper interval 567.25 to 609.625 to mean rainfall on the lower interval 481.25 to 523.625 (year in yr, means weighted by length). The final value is 1.04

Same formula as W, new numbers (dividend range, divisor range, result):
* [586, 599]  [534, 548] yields 0.71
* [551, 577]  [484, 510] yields 1.32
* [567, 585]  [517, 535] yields 0.86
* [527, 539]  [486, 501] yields 1.59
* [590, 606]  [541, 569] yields 0.84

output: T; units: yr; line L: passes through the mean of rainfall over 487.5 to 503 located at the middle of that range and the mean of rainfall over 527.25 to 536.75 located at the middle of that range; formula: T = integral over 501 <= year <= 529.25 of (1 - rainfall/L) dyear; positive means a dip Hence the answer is -4.4 yr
